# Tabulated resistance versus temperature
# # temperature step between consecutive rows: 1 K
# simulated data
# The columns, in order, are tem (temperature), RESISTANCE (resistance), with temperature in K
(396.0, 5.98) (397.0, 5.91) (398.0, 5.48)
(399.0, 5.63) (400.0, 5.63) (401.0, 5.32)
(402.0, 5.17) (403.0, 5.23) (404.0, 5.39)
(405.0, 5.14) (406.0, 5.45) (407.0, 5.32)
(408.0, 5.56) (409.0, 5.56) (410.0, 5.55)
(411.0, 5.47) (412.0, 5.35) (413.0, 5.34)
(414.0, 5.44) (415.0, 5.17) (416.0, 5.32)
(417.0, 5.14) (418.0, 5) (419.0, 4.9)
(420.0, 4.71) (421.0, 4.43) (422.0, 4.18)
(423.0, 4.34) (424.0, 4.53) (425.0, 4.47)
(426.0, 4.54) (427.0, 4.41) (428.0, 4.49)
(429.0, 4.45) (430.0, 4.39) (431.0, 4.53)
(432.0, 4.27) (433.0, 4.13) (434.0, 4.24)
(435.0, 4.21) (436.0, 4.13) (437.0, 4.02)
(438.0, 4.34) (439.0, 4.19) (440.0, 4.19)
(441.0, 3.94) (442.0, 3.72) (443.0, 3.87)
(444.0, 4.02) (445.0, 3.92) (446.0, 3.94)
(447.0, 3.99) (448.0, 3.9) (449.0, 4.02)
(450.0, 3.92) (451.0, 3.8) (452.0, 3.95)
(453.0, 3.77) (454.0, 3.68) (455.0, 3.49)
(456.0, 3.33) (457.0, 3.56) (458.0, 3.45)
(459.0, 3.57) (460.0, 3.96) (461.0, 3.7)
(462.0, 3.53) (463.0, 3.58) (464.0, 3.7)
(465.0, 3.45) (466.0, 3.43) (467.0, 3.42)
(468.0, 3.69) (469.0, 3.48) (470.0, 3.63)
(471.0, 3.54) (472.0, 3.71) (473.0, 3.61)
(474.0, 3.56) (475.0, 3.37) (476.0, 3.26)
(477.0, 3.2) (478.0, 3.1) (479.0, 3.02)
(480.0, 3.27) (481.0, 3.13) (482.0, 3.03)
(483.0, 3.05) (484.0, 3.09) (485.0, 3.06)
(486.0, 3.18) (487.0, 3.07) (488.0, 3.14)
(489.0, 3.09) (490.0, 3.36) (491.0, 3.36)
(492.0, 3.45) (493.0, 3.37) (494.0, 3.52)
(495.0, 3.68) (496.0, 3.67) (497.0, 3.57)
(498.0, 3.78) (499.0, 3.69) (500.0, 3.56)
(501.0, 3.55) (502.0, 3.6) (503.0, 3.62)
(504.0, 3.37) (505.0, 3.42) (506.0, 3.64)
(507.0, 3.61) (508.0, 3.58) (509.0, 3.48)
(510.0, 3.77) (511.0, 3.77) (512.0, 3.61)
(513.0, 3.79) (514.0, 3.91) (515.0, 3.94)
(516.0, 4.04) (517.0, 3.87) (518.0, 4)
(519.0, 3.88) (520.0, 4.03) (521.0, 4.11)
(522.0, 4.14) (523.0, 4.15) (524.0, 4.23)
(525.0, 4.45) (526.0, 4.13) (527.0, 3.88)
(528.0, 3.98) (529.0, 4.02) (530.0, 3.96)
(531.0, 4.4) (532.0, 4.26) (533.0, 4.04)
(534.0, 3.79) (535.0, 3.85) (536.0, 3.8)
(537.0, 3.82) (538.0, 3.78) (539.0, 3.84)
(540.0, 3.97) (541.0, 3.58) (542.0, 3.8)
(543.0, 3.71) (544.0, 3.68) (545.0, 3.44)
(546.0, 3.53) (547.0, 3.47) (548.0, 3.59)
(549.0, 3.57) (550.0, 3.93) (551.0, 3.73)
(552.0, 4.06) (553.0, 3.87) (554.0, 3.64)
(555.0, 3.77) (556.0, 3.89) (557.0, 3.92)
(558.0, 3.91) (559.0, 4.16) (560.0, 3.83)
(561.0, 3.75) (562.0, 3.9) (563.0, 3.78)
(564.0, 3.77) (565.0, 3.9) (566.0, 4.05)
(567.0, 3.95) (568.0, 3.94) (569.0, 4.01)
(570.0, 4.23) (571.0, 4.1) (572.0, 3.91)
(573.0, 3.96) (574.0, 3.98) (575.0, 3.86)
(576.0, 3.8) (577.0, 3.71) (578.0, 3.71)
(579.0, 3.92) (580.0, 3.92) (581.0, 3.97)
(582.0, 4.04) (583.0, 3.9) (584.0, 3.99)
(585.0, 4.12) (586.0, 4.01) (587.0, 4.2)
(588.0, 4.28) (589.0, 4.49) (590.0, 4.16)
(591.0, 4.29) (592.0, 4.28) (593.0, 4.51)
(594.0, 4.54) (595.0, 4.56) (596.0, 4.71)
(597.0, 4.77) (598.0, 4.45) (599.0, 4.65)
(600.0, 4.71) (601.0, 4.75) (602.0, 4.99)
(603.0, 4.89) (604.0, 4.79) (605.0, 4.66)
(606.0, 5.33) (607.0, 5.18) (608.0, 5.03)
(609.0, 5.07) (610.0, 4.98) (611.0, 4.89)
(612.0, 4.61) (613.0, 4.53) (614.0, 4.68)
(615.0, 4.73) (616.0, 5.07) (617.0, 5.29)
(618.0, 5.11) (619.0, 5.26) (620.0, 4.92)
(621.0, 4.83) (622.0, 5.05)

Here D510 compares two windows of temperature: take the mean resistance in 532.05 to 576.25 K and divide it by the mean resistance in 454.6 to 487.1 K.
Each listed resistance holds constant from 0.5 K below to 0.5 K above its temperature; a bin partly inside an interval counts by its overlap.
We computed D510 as 1.13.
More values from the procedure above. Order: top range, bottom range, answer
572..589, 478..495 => 1.24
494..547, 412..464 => 0.91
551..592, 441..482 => 1.10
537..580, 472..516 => 1.11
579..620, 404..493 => 1.14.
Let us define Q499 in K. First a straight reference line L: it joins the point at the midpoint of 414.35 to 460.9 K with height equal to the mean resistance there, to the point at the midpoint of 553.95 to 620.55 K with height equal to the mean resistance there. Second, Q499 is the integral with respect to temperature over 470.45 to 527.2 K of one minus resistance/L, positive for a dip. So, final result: 9.0 K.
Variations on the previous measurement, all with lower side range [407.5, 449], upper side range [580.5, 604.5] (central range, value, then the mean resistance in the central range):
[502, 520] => 3.01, 3.73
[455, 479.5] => 5.52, 3.49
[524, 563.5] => 5.24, 3.86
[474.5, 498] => 6.39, 3.27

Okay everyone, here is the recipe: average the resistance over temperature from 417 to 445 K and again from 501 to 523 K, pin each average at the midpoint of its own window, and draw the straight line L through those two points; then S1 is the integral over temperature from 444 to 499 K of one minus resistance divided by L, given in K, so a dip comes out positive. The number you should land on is 7.39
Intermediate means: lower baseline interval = 4.33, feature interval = 3.51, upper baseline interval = 3.77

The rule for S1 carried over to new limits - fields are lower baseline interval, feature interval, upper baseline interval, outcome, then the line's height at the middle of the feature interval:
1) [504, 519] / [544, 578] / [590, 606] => 3.3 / 4.26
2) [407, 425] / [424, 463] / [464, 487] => 2.3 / 4.26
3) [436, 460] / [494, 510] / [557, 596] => 1.4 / 3.94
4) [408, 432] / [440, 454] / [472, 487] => 0.7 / 4.12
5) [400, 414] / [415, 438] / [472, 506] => 1.9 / 4.9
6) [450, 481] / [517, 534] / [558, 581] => -1.5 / 3.75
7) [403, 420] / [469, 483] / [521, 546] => 3.8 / 4.58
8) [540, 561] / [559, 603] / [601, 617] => 2.0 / 4.36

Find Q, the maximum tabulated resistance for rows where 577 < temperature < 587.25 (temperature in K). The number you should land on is 4.2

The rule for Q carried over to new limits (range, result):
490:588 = 4.45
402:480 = 5.56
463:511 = 3.78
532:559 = 4.26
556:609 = 5.33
